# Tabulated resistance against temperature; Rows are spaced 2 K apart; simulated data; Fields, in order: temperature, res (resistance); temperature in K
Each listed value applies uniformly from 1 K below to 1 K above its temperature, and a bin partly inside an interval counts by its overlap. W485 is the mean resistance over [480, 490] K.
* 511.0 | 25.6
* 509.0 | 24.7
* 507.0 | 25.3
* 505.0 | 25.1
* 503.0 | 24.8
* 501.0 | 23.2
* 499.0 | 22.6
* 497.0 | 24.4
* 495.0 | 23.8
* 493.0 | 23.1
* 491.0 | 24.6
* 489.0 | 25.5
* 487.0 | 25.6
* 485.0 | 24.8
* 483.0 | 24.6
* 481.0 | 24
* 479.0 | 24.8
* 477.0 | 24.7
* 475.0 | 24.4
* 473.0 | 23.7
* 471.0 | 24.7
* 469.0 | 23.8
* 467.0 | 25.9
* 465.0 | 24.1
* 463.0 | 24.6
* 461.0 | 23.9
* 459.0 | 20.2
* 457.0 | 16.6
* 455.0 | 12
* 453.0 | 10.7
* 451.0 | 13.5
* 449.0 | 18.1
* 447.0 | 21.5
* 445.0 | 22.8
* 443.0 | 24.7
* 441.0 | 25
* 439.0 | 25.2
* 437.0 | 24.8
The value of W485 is 24.9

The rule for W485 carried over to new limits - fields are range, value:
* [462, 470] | 24.6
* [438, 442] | 25.1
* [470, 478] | 24.4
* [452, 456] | 11.3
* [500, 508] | 24.6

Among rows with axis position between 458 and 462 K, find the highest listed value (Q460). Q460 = 23.9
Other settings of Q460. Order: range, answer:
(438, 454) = 25.2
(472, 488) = 25.6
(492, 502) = 24.4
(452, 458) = 16.6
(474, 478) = 24.7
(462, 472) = 25.9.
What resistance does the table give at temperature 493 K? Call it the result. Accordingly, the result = 23.1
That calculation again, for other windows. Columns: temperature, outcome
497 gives 24.4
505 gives 25.1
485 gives 24.8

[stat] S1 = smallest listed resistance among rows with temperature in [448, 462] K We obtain 10.7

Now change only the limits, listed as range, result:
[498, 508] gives 22.6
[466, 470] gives 23.8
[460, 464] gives 23.9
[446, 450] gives 18.1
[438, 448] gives 21.5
